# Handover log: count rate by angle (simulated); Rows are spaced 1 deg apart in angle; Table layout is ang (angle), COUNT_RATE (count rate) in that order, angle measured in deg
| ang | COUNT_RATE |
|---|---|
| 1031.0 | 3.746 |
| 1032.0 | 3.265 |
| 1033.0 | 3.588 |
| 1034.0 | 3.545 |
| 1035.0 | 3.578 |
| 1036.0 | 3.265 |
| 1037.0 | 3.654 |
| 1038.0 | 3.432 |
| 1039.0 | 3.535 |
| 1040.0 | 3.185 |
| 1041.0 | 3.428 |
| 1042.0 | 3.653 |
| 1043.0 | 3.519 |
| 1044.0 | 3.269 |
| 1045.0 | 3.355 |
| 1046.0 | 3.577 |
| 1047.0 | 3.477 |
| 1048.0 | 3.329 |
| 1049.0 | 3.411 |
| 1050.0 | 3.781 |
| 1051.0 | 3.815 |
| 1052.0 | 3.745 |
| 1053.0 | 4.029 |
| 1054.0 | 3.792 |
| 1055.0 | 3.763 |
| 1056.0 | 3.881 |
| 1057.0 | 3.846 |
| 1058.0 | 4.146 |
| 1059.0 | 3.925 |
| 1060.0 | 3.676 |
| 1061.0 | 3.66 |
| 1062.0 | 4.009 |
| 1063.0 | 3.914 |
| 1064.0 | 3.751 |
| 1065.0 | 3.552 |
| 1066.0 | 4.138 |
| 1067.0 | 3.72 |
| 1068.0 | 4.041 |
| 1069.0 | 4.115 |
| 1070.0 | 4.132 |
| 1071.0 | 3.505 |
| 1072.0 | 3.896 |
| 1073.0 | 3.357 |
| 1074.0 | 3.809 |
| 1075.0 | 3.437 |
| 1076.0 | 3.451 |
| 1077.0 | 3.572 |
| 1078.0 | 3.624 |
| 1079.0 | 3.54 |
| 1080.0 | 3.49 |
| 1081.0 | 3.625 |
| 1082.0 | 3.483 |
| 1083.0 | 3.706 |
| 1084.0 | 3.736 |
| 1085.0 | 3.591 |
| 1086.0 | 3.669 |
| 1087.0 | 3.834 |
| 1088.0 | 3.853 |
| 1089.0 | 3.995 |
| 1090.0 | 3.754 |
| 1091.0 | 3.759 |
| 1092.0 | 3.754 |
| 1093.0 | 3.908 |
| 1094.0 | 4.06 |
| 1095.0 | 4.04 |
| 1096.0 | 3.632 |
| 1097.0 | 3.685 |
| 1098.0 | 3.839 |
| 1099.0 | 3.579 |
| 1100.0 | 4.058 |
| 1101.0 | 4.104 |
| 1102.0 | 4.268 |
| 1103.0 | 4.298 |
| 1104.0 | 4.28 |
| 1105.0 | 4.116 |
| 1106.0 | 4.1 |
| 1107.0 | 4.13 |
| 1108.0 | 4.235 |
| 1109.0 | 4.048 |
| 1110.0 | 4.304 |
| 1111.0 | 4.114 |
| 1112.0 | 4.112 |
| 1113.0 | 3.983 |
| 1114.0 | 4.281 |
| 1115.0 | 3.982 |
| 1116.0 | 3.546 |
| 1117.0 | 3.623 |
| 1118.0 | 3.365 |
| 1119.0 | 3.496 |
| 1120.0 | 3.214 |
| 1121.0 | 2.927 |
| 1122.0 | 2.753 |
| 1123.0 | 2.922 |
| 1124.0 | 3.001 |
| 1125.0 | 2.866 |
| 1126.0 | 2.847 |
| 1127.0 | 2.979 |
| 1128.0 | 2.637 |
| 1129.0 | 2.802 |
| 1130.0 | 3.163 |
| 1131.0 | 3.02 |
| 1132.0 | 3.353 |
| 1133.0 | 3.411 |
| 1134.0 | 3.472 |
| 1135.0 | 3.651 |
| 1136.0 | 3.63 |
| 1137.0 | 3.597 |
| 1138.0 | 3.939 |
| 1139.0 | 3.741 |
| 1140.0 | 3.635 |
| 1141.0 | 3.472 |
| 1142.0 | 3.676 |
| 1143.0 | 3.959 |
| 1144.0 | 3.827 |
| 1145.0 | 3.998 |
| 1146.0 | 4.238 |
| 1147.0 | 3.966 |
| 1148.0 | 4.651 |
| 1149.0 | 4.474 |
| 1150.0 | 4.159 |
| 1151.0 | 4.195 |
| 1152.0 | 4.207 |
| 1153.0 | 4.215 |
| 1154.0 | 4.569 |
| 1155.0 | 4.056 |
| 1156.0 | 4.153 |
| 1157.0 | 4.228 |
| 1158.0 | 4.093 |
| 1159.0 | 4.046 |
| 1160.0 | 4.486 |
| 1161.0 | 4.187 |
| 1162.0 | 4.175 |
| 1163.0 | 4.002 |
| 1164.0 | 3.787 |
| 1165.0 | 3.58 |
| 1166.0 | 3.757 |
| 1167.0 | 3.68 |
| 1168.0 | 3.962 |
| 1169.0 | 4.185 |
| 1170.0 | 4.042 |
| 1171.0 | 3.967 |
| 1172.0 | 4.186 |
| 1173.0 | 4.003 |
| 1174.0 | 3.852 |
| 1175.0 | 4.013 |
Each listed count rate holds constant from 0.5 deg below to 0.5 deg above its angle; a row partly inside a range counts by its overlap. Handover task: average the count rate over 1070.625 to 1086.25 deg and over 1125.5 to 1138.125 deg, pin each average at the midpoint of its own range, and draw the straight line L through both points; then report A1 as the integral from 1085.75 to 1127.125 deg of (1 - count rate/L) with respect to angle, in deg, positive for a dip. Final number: -4.1 deg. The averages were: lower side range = 3.59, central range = 3.75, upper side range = 3.25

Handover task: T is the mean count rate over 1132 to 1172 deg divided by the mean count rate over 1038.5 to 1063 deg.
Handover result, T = 1.1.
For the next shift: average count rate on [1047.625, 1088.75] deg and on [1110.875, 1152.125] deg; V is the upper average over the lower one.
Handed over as 1.0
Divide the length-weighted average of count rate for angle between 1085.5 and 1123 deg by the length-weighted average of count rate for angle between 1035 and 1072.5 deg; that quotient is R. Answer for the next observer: 1.04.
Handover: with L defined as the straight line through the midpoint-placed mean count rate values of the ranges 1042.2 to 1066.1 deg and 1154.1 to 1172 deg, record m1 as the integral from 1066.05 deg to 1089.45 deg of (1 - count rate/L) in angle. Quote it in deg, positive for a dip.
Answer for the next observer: 0.46 deg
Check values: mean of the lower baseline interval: 3.72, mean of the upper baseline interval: 4.04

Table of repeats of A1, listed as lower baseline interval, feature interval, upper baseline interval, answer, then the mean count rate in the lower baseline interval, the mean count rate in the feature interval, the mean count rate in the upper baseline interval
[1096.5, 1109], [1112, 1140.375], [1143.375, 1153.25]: 5.2 deg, 4.06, 3.36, 4.19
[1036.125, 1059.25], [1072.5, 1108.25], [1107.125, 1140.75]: -2.7 deg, 3.62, 3.81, 3.48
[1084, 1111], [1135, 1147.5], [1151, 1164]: 1.0 deg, 3.96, 3.8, 4.19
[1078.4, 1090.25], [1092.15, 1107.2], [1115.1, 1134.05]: -2.3 deg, 3.69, 4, 3.14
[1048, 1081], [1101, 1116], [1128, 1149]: -1.8 deg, 3.76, 4.14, 3.66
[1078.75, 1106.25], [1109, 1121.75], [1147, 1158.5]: 0.8 deg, 3.85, 3.74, 4.26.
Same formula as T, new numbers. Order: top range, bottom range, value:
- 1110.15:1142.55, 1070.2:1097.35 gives 0.93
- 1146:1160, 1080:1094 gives 1.13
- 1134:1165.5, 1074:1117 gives 1.04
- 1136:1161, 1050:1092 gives 1.08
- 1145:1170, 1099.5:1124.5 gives 1.08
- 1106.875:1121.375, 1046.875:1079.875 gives 1.02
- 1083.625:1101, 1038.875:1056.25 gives 1.07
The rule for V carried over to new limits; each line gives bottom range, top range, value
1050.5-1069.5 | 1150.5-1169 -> 1.05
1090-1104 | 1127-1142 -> 0.86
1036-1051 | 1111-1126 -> 0.99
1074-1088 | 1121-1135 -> 0.84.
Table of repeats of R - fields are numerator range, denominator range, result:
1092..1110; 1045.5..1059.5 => 1.07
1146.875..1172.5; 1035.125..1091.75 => 1.12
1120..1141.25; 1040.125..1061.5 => 0.88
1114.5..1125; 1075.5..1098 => 0.88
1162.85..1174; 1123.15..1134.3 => 1.29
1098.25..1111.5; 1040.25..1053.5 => 1.16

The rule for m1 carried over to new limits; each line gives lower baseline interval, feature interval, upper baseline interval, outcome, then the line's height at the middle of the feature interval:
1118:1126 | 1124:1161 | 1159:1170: -2.62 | 3.49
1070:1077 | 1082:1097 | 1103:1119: -0.04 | 3.78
